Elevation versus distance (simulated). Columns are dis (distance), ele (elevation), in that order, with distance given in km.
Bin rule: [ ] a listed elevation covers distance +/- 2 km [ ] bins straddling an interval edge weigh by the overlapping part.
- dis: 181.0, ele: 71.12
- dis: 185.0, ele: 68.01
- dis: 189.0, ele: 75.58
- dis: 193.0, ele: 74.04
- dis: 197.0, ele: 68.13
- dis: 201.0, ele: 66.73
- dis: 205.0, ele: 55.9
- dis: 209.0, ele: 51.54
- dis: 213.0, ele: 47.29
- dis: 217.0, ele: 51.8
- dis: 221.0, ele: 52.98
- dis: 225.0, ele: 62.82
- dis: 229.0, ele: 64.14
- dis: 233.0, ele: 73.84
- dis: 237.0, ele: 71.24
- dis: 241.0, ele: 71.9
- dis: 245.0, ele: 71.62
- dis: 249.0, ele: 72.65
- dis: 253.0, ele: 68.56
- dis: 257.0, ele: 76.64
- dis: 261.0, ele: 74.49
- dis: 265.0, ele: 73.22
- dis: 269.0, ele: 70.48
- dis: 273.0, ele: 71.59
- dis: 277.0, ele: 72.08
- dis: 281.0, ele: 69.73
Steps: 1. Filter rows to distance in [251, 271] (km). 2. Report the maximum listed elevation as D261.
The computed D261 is 76.64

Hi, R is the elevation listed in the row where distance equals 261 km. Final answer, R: 74.49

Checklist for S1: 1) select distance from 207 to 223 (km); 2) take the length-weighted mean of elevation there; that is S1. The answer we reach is 50.9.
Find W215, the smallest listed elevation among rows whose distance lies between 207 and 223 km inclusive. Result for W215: 47.29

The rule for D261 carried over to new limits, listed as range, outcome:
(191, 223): 74.04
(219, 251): 73.84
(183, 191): 75.58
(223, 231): 64.14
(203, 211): 55.9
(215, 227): 62.82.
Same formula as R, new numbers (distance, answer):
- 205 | 55.9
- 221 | 52.98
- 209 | 51.54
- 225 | 62.82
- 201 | 66.73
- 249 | 72.65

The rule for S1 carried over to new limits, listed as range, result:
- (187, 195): 74.8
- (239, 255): 71.2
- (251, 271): 72.7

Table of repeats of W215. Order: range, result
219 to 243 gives 52.98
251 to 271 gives 68.56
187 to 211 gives 51.54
